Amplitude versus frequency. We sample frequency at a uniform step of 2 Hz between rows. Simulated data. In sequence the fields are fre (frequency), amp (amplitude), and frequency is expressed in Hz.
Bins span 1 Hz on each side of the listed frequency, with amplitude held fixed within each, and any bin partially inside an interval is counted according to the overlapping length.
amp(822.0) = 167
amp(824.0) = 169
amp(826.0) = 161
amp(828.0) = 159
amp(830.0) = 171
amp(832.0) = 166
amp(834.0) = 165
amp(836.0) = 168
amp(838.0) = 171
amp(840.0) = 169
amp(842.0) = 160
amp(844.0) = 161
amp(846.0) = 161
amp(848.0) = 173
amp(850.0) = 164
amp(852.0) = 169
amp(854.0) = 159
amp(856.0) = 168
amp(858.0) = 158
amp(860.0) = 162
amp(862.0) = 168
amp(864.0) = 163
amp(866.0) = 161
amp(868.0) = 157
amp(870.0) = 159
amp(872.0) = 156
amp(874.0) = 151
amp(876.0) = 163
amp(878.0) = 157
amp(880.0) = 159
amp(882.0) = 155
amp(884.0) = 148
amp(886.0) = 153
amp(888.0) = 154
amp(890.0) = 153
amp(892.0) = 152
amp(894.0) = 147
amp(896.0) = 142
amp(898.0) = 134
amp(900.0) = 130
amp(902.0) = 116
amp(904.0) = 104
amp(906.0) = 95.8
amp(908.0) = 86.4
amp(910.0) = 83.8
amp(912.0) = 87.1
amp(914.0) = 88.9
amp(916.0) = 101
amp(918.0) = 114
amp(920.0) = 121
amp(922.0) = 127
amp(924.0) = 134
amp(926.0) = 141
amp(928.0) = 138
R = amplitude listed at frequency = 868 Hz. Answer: 157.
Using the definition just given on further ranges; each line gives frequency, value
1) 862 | 168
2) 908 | 86.4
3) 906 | 95.8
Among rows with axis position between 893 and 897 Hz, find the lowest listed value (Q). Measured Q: 142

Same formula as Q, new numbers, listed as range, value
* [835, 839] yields 168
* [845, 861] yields 158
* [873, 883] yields 151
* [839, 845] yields 160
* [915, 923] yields 101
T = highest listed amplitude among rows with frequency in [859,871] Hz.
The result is 168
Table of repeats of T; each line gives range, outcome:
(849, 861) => 169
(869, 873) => 159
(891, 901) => 152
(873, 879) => 163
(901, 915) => 116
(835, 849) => 173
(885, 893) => 154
